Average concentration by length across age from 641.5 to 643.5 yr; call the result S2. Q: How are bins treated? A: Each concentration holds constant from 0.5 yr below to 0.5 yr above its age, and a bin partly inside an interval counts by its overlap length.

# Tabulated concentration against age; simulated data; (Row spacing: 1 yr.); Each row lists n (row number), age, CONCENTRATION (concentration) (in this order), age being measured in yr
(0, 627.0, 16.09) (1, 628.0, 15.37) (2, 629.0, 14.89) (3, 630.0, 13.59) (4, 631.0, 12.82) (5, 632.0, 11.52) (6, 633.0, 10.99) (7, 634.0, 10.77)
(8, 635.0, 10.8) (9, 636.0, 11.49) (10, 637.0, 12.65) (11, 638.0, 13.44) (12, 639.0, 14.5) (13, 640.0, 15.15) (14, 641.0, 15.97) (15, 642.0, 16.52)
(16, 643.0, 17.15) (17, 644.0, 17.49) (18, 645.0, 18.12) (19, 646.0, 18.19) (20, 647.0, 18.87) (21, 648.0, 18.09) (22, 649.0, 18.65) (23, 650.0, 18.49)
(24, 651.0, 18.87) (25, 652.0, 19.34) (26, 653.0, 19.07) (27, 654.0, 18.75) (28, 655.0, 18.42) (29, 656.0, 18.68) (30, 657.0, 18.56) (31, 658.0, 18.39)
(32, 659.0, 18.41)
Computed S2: 16.8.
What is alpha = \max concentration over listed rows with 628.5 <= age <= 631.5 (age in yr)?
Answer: 14.89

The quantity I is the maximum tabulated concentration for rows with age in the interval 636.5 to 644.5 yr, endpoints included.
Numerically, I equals 17.49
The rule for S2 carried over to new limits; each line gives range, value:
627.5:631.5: 14.2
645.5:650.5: 18.5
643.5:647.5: 18.2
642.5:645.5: 17.6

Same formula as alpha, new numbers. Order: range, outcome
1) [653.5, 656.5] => 18.75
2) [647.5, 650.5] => 18.65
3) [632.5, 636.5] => 11.49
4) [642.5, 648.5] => 18.87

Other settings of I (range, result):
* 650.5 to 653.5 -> 19.34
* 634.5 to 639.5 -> 14.5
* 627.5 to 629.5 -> 15.37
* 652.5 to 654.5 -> 19.07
